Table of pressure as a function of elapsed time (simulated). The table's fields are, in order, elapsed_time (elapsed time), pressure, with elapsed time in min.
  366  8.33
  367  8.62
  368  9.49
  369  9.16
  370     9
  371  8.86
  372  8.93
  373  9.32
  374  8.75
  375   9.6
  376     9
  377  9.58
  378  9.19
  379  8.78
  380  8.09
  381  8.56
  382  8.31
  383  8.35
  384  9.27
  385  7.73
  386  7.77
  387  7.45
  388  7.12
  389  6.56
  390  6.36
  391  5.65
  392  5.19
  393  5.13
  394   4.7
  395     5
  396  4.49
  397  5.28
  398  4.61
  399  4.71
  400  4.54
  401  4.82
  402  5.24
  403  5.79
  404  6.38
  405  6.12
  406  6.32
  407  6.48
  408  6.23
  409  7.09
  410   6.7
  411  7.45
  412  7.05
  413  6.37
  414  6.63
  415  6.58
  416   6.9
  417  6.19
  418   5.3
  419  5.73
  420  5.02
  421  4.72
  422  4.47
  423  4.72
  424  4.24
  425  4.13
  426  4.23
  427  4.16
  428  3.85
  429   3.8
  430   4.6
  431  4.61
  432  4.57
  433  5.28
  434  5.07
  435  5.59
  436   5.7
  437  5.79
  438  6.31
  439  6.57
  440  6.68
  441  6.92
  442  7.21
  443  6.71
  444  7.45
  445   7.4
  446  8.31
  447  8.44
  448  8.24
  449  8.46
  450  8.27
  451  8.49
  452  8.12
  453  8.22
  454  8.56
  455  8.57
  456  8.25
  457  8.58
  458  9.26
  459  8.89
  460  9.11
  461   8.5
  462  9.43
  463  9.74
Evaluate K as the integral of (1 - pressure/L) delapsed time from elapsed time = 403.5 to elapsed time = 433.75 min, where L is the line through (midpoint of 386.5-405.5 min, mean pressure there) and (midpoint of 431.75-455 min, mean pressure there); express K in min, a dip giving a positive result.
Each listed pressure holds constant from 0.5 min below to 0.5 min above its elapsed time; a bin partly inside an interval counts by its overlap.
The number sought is 3.41 min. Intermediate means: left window 5.53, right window 7.12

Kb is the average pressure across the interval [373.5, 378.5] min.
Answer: 9.22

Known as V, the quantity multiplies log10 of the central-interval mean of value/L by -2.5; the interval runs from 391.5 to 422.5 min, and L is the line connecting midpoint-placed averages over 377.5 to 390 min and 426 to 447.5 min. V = 0.23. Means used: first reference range 8.03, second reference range 5.91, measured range 5.72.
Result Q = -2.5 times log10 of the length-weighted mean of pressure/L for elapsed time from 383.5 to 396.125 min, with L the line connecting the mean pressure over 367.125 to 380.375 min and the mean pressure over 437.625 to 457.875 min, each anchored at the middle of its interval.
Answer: 0.35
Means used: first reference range 9.05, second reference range 7.82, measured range 6.39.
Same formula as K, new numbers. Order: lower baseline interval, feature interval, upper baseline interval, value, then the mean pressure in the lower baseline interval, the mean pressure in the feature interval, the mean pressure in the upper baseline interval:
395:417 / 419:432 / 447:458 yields 4.7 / 5.97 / 4.44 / 8.42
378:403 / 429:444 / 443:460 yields 3.9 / 6.45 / 5.82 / 8.32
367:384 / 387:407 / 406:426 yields 4.8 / 8.94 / 5.55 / 5.86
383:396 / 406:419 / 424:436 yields -2.7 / 6.49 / 6.54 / 4.57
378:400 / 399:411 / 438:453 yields 1.6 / 6.64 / 5.98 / 7.64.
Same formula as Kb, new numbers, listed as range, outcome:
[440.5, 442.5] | 7.06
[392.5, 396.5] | 4.83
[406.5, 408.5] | 6.36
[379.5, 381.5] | 8.32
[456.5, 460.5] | 8.96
